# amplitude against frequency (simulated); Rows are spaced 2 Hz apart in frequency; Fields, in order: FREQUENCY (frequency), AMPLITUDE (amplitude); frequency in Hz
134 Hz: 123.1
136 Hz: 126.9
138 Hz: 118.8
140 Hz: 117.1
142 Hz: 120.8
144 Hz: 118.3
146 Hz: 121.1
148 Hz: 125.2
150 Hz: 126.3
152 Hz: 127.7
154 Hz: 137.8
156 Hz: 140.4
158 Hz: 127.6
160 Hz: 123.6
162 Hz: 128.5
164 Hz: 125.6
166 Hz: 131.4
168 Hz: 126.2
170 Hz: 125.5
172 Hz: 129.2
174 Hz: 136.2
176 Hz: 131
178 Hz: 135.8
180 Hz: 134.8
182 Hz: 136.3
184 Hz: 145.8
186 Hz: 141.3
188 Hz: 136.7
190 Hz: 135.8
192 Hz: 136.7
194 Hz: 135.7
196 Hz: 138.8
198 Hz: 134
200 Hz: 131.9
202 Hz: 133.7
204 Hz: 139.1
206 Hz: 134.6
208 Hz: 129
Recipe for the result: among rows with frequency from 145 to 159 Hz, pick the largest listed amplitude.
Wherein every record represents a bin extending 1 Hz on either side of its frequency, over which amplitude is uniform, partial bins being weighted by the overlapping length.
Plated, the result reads 140.4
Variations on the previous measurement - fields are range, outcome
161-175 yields 136.2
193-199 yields 138.8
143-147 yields 121.1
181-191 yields 145.8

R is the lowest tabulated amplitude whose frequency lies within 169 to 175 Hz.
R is 125.5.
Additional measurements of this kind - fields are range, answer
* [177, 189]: 134.8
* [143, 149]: 118.3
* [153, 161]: 123.6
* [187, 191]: 135.8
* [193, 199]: 134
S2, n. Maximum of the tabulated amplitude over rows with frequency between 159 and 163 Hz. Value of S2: 128.5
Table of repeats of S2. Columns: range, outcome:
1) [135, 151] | 126.9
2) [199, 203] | 133.7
